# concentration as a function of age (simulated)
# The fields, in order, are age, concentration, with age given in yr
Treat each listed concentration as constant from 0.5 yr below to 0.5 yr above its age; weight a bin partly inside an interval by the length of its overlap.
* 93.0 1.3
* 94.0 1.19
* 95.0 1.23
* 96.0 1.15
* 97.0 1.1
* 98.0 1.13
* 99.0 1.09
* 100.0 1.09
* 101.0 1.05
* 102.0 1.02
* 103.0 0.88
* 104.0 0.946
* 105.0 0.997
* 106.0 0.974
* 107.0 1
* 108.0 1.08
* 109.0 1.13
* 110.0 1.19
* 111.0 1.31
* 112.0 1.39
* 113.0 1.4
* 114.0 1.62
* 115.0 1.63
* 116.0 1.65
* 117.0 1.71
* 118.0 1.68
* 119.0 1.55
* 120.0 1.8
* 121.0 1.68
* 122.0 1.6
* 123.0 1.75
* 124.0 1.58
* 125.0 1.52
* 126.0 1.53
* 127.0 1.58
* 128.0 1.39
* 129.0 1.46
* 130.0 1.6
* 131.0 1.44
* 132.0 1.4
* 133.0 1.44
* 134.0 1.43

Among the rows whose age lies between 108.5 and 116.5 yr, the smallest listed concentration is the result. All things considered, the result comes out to 1.13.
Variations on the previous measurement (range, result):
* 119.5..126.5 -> 1.52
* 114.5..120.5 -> 1.55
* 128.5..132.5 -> 1.4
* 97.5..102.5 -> 1.02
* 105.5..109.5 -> 0.974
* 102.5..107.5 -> 0.88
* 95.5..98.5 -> 1.1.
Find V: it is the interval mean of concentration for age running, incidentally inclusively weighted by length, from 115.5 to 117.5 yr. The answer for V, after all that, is 1.68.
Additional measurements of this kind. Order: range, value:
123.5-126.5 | 1.54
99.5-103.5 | 1.01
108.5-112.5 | 1.25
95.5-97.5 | 1.12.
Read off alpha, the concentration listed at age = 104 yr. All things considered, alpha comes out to 0.946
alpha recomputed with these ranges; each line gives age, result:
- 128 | 1.39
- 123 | 1.75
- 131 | 1.44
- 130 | 1.6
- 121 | 1.68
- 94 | 1.19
